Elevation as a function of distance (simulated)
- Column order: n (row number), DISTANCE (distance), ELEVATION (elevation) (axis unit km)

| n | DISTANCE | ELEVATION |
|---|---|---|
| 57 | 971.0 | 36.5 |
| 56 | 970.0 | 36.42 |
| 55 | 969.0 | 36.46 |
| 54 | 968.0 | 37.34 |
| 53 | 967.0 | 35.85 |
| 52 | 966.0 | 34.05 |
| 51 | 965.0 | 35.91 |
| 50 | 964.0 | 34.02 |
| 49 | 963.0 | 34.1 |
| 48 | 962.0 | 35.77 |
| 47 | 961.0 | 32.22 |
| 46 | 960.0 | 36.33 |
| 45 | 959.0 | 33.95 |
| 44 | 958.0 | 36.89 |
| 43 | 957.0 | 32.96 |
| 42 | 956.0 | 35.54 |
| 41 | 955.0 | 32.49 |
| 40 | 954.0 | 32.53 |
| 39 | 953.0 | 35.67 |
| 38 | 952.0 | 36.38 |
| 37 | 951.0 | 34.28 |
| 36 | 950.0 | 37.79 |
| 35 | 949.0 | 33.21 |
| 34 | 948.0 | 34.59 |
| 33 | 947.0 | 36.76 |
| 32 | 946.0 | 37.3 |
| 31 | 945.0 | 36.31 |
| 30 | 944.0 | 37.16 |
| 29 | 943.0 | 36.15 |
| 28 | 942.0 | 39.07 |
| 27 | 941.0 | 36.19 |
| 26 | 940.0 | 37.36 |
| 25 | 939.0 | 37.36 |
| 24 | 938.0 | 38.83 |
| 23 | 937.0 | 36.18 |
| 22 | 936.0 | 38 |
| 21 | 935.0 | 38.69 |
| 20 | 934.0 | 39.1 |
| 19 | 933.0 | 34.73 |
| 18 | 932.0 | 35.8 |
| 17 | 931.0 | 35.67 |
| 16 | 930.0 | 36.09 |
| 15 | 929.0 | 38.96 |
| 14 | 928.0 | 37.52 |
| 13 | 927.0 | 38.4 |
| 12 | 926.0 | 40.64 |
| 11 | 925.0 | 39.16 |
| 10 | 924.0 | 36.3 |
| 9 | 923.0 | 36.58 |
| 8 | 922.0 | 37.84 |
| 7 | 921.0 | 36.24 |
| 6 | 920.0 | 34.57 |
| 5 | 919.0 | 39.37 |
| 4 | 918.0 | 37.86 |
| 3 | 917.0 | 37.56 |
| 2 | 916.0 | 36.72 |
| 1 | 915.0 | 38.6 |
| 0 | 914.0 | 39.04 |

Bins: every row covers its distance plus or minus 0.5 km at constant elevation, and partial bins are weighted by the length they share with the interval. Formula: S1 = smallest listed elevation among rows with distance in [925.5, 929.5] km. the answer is 37.52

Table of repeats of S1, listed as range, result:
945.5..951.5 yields 33.21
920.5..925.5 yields 36.24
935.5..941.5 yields 36.18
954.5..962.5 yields 32.22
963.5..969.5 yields 34.02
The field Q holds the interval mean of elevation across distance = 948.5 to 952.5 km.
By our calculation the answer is 35.4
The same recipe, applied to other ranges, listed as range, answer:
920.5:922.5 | 37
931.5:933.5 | 35.3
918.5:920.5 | 37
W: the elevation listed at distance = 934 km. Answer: 39.1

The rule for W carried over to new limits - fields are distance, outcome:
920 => 34.57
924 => 36.3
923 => 36.58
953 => 35.67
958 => 36.89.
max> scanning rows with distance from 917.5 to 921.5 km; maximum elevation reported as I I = 39.37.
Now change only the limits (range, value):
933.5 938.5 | 39.1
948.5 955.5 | 37.79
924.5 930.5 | 40.64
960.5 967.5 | 35.91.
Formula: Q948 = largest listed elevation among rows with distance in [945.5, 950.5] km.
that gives 37.79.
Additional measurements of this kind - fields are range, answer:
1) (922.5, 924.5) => 36.58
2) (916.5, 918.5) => 37.86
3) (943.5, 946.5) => 37.3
